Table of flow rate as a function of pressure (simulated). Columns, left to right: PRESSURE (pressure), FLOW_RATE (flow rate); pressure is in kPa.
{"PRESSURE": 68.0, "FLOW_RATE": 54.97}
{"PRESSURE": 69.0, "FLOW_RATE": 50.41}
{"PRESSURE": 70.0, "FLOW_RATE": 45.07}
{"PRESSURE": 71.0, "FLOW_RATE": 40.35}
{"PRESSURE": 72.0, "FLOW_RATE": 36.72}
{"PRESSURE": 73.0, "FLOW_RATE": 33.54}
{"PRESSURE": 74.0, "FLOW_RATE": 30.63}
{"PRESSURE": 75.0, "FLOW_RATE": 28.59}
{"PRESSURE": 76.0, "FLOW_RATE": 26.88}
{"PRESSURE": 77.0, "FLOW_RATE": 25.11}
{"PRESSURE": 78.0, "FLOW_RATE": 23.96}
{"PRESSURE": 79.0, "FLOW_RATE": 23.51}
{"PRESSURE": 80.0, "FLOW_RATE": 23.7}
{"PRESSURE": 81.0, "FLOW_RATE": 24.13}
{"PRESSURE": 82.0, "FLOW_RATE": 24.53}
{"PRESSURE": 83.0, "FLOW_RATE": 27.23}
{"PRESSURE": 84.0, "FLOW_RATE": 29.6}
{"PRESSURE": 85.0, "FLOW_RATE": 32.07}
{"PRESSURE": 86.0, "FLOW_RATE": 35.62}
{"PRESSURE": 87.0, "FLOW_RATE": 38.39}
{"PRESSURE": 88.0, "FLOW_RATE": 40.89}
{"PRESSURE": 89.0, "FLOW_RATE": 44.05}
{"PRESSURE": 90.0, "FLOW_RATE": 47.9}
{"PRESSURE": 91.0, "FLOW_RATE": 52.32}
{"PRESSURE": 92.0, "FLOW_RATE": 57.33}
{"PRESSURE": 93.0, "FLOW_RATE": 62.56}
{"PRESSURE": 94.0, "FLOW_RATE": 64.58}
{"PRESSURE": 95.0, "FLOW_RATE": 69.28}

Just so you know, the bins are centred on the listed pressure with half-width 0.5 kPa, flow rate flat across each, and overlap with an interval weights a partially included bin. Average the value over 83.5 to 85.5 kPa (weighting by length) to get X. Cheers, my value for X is 30.8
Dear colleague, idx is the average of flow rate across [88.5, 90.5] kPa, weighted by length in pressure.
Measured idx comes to 46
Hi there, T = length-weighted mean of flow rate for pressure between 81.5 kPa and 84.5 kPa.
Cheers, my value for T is 27.1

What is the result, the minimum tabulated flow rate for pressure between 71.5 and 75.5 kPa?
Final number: 28.59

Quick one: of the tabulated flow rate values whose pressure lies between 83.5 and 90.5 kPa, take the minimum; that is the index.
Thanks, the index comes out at 29.6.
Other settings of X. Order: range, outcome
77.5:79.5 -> 23.7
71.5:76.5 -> 31.3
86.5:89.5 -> 41.1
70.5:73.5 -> 36.9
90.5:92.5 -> 54.8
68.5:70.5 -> 47.7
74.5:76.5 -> 27.7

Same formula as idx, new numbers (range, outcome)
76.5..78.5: 24.5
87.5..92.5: 48.5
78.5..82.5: 24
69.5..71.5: 42.7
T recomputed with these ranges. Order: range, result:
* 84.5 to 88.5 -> 36.7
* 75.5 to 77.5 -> 26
